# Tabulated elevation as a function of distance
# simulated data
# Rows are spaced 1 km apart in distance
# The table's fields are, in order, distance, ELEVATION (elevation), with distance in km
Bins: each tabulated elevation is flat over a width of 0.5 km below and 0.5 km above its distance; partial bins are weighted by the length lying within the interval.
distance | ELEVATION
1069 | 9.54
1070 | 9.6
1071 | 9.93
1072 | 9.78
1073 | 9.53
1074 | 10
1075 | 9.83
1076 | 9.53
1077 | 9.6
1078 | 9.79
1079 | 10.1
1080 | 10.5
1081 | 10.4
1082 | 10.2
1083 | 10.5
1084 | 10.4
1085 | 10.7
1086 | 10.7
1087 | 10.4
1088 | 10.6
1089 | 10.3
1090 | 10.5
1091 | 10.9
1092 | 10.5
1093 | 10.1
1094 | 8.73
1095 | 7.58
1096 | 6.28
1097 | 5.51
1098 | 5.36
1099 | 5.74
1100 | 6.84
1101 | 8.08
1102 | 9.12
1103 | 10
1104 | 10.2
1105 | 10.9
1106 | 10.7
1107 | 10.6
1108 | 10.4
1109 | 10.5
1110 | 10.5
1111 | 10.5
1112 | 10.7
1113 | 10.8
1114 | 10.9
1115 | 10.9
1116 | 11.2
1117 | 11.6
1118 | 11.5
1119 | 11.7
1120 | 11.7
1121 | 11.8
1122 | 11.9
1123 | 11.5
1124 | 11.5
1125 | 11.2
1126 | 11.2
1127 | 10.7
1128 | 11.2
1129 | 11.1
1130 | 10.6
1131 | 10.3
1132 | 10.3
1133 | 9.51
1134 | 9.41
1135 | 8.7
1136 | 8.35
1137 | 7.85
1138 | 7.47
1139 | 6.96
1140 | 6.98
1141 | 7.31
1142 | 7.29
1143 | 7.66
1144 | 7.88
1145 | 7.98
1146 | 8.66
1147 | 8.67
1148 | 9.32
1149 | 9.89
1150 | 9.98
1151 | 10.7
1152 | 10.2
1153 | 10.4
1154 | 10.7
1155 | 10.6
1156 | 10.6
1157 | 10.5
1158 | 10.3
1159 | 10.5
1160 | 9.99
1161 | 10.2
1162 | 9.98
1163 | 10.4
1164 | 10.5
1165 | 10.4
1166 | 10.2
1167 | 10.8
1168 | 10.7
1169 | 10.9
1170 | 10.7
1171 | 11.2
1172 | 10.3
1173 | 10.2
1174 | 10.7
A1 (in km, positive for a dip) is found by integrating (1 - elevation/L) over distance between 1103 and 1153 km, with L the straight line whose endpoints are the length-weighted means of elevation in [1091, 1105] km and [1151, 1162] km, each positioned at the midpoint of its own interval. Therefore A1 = -4.0 km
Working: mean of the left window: 8.21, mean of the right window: 10.4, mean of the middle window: 9.99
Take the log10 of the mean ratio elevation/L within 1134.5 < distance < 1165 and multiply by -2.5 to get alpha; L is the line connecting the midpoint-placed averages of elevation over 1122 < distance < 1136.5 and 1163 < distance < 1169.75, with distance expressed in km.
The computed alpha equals 0.14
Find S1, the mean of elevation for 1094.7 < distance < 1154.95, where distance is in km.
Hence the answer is 9.6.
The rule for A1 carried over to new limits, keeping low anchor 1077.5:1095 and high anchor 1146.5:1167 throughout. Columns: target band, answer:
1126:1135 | -0.1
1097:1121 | 0.6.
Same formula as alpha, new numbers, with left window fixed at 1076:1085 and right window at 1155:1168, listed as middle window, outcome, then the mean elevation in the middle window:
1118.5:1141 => 0.029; 10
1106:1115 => -0.039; 10.6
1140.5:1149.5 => 0.240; 8.3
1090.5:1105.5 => 0.215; 8.39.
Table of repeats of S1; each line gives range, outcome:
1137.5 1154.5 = 8.71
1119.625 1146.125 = 9.52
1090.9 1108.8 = 8.73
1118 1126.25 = 11.6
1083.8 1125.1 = 10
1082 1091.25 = 10.5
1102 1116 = 10.6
